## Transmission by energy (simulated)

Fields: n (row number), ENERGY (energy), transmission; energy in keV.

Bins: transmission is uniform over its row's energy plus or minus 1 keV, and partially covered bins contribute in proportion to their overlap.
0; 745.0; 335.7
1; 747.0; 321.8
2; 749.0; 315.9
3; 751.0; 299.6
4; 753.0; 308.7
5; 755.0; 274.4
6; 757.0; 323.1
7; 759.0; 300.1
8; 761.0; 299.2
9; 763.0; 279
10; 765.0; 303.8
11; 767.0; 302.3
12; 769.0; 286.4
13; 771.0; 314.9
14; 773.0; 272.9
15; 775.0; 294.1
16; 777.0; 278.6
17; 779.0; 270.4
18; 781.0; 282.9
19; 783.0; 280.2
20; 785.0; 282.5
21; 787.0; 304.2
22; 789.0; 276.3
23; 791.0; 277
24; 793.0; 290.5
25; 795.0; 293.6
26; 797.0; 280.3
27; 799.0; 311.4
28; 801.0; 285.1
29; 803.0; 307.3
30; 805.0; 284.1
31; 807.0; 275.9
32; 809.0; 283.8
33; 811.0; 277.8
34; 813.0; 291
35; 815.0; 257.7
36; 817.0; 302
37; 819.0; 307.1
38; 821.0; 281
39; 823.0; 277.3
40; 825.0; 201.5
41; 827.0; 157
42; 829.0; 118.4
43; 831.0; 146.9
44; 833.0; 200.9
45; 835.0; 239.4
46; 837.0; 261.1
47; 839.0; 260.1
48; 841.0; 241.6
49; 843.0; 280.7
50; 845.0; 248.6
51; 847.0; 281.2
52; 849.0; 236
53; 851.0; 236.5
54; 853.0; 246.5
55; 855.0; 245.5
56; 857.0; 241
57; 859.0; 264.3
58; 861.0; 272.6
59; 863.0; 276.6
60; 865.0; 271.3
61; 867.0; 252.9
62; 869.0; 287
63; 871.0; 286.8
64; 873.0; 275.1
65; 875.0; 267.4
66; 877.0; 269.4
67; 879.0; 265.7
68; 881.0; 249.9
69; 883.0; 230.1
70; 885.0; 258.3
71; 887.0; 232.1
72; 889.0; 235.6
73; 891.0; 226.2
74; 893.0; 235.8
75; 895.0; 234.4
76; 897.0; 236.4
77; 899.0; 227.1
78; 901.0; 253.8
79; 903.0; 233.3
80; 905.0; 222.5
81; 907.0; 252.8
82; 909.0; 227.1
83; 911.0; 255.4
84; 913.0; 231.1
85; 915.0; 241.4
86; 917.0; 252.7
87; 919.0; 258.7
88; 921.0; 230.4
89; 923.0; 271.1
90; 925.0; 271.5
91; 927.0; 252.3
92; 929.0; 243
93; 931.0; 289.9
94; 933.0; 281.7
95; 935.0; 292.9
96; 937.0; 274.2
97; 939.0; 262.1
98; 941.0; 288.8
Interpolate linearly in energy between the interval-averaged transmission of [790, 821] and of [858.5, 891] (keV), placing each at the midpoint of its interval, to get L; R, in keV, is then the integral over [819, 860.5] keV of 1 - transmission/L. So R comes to 5.9 keV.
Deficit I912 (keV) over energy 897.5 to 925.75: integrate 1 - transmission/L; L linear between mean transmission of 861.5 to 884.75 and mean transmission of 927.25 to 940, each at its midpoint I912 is 2.7 keV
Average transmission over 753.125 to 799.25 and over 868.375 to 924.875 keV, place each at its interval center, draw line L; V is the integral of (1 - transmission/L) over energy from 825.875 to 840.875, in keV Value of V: 3.9 keV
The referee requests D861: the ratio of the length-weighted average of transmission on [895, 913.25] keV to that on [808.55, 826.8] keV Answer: 0.9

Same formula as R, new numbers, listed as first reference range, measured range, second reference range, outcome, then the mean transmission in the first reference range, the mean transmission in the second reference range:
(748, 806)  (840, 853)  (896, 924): 0.6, 292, 242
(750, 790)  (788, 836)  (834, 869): 2.7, 292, 257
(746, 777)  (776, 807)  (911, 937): 0.6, 299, 260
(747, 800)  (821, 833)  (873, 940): 3.7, 293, 251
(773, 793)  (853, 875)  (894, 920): -1.0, 283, 241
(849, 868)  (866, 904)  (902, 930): 0.1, 255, 246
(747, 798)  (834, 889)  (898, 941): 2.3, 292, 254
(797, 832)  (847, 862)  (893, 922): -0.1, 257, 240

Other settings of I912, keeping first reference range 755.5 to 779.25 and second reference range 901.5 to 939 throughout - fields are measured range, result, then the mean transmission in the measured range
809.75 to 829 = 1.83 keV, 254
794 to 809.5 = -0.28 keV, 290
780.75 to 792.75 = 0.20 keV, 284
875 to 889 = 0.72 keV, 251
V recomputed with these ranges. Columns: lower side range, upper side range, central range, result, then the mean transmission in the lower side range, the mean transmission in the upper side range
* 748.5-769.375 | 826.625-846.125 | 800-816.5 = -2.4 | 299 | 218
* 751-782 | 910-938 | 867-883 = 0.2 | 293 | 260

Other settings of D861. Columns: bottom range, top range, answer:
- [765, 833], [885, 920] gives 0.88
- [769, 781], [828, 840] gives 0.72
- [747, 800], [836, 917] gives 0.86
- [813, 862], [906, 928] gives 1.03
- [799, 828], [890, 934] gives 0.91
